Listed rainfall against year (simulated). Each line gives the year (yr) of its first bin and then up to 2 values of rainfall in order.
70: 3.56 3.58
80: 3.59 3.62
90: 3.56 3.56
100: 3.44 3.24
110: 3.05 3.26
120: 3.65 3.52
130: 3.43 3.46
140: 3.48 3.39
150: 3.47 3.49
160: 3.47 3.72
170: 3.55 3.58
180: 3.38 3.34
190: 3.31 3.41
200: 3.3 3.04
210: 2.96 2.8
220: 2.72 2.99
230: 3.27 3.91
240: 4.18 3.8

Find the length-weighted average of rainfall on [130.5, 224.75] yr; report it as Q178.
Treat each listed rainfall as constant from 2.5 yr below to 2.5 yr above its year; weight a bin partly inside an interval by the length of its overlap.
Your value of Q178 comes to 3.32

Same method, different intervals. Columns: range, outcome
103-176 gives 3.45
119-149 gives 3.48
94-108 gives 3.38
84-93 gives 3.58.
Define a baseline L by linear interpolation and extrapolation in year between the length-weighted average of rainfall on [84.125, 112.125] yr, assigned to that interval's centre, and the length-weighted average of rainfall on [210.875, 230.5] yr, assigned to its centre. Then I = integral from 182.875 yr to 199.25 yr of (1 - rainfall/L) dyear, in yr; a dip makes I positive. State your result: -1.71 yr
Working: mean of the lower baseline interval 3.4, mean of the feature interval 3.35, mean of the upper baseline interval 2.91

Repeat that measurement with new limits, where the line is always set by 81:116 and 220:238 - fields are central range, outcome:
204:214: 1.1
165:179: -0.9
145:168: -1.1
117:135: -0.7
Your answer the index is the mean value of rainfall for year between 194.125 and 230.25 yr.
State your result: 3.03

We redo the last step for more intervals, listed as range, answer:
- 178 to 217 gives 3.2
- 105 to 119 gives 3.22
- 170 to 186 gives 3.46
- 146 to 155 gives 3.46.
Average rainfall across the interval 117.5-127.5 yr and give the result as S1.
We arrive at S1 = 3.58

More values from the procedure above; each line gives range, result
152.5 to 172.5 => 3.56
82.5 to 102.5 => 3.55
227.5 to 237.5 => 3.59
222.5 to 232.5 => 3.13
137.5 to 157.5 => 3.46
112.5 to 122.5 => 3.45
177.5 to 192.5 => 3.34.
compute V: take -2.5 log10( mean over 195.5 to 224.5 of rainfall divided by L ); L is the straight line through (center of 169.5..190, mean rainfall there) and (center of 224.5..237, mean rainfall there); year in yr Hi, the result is 0.15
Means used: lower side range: 3.44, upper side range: 3.43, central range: 3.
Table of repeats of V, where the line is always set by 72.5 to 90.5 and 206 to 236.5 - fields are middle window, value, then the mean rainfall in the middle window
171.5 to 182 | -0.080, 3.49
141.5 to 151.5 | -0.025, 3.43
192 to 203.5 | -0.054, 3.33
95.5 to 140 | 0.019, 3.39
